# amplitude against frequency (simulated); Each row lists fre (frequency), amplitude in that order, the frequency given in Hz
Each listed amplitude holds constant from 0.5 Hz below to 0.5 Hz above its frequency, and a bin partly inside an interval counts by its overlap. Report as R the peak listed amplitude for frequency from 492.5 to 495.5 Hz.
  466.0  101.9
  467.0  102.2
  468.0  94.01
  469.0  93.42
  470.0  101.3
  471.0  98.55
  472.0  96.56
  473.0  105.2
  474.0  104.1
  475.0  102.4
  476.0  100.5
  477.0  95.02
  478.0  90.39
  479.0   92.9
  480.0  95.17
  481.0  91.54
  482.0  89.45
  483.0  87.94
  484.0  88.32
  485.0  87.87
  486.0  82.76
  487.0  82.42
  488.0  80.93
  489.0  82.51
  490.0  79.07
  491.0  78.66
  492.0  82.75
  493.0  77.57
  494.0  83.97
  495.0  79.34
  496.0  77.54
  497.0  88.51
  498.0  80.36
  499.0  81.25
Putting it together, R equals 83.97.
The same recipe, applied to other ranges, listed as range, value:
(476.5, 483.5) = 95.17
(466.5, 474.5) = 105.2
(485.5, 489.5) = 82.76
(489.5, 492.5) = 82.75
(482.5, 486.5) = 88.32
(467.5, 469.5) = 94.01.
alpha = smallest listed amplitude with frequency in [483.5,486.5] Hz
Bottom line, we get 82.76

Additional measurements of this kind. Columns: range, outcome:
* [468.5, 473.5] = 93.42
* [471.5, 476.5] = 96.56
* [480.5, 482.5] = 89.45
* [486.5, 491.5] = 78.66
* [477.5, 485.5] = 87.87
